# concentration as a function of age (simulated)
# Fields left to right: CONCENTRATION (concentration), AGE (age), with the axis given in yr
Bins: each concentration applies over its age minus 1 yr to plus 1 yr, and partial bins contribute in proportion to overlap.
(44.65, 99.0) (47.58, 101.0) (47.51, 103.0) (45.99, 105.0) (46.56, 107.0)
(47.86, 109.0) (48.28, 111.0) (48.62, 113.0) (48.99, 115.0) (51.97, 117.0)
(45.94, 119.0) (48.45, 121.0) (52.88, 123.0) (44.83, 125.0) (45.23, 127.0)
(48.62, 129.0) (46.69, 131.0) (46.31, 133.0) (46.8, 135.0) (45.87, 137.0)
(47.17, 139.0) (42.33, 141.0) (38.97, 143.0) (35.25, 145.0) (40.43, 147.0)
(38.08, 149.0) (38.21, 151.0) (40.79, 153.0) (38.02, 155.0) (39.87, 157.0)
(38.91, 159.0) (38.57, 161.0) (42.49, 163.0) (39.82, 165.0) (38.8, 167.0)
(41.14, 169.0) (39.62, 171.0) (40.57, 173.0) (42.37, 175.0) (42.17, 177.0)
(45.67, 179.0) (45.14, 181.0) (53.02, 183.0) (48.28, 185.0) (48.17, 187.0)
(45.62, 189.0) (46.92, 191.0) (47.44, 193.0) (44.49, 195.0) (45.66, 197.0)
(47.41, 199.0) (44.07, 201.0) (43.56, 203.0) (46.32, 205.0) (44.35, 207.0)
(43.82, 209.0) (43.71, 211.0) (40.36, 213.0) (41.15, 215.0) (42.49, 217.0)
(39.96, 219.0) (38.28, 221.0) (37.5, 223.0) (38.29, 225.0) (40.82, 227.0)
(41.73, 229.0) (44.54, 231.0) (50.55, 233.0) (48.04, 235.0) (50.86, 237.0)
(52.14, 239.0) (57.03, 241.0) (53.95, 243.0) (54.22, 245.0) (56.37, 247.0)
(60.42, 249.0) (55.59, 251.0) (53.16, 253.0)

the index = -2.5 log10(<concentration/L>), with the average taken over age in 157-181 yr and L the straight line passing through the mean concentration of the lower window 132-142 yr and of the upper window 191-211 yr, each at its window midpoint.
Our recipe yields 0.11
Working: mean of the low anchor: 45.7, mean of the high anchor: 45.2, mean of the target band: 41.1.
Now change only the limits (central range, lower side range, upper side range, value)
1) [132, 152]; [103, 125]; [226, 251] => 0.17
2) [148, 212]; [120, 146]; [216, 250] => 0.08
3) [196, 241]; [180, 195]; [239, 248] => 0.17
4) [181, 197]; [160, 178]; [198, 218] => -0.13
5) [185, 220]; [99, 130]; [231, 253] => 0.16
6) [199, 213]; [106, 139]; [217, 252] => 0.09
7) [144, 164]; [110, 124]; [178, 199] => 0.23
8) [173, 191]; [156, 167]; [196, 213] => -0.10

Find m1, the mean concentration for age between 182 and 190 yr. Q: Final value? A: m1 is 48.8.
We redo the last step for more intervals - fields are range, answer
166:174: 40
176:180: 43.9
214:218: 41.8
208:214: 42.6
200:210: 44.4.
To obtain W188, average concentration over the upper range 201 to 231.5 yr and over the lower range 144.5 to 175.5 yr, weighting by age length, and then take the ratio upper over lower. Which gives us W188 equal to 1.06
